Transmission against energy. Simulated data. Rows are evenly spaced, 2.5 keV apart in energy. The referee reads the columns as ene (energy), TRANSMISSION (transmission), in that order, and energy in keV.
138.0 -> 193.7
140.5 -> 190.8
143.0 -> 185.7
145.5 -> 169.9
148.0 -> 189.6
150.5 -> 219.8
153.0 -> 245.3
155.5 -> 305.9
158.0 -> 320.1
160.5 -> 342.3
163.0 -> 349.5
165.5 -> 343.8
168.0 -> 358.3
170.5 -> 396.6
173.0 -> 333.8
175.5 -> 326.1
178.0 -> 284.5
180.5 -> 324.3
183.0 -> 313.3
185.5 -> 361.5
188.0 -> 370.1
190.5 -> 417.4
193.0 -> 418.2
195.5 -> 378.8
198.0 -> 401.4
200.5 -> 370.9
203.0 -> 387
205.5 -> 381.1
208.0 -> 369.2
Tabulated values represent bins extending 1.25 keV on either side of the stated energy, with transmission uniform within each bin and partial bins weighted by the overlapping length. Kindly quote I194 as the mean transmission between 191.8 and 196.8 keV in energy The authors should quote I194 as 398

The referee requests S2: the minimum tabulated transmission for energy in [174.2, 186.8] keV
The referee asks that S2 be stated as 284.5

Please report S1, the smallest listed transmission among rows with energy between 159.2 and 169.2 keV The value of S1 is 342.3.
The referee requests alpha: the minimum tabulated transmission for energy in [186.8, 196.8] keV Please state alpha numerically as 370.1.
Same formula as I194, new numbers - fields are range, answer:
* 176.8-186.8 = 321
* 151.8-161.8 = 304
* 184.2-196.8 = 389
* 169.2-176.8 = 352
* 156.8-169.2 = 343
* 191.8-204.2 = 391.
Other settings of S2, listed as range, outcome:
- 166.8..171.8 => 358.3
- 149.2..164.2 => 219.8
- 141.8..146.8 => 169.9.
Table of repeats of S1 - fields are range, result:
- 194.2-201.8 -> 370.9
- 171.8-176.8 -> 326.1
